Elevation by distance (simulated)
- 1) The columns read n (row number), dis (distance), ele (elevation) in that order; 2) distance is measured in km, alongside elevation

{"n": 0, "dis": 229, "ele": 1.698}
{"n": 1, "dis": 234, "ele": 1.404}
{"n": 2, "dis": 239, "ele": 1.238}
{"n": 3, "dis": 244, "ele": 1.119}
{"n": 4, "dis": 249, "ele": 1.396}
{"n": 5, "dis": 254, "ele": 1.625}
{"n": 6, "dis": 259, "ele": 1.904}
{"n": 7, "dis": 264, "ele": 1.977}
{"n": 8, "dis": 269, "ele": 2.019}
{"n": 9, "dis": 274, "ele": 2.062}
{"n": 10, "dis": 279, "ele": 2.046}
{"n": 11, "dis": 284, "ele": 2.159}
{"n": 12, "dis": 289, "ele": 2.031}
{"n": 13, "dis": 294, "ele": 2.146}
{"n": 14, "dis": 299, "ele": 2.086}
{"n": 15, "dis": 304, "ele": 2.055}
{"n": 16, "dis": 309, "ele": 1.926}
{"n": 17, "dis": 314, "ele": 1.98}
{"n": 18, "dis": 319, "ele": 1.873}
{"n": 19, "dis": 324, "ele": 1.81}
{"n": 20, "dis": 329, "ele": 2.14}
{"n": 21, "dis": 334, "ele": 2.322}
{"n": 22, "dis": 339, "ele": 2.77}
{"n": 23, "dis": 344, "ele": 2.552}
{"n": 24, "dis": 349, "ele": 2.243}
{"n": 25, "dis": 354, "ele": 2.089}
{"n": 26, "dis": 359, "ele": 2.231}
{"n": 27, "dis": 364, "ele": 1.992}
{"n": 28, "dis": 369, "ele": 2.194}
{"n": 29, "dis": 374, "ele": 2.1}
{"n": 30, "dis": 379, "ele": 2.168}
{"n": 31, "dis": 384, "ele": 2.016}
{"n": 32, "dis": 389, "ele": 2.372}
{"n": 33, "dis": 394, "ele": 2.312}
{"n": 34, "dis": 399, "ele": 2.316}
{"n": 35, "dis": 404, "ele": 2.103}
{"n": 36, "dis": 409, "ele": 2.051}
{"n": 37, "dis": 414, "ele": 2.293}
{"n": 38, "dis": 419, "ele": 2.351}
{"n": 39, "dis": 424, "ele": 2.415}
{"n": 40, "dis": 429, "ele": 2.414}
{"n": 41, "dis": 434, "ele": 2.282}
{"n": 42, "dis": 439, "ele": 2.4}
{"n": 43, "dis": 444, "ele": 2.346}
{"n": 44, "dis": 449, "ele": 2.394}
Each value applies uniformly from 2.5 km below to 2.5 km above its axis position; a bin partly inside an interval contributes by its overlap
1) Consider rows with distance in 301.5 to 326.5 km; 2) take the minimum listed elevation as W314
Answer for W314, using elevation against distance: 1.81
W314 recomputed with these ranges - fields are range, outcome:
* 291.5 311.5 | 1.926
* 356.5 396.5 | 1.992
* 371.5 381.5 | 2.1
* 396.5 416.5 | 2.051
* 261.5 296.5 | 1.977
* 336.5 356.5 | 2.089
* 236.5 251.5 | 1.119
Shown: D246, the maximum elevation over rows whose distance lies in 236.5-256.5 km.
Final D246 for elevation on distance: 1.625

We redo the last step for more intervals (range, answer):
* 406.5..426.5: 2.415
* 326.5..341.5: 2.77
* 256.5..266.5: 1.977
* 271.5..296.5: 2.159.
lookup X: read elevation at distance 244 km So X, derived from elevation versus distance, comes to 1.119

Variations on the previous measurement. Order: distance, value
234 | 1.404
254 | 1.625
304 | 2.055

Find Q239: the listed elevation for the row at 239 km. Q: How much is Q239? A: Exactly 1.238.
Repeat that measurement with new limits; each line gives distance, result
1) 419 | 2.351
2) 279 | 2.046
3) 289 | 2.031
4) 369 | 2.194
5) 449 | 2.394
